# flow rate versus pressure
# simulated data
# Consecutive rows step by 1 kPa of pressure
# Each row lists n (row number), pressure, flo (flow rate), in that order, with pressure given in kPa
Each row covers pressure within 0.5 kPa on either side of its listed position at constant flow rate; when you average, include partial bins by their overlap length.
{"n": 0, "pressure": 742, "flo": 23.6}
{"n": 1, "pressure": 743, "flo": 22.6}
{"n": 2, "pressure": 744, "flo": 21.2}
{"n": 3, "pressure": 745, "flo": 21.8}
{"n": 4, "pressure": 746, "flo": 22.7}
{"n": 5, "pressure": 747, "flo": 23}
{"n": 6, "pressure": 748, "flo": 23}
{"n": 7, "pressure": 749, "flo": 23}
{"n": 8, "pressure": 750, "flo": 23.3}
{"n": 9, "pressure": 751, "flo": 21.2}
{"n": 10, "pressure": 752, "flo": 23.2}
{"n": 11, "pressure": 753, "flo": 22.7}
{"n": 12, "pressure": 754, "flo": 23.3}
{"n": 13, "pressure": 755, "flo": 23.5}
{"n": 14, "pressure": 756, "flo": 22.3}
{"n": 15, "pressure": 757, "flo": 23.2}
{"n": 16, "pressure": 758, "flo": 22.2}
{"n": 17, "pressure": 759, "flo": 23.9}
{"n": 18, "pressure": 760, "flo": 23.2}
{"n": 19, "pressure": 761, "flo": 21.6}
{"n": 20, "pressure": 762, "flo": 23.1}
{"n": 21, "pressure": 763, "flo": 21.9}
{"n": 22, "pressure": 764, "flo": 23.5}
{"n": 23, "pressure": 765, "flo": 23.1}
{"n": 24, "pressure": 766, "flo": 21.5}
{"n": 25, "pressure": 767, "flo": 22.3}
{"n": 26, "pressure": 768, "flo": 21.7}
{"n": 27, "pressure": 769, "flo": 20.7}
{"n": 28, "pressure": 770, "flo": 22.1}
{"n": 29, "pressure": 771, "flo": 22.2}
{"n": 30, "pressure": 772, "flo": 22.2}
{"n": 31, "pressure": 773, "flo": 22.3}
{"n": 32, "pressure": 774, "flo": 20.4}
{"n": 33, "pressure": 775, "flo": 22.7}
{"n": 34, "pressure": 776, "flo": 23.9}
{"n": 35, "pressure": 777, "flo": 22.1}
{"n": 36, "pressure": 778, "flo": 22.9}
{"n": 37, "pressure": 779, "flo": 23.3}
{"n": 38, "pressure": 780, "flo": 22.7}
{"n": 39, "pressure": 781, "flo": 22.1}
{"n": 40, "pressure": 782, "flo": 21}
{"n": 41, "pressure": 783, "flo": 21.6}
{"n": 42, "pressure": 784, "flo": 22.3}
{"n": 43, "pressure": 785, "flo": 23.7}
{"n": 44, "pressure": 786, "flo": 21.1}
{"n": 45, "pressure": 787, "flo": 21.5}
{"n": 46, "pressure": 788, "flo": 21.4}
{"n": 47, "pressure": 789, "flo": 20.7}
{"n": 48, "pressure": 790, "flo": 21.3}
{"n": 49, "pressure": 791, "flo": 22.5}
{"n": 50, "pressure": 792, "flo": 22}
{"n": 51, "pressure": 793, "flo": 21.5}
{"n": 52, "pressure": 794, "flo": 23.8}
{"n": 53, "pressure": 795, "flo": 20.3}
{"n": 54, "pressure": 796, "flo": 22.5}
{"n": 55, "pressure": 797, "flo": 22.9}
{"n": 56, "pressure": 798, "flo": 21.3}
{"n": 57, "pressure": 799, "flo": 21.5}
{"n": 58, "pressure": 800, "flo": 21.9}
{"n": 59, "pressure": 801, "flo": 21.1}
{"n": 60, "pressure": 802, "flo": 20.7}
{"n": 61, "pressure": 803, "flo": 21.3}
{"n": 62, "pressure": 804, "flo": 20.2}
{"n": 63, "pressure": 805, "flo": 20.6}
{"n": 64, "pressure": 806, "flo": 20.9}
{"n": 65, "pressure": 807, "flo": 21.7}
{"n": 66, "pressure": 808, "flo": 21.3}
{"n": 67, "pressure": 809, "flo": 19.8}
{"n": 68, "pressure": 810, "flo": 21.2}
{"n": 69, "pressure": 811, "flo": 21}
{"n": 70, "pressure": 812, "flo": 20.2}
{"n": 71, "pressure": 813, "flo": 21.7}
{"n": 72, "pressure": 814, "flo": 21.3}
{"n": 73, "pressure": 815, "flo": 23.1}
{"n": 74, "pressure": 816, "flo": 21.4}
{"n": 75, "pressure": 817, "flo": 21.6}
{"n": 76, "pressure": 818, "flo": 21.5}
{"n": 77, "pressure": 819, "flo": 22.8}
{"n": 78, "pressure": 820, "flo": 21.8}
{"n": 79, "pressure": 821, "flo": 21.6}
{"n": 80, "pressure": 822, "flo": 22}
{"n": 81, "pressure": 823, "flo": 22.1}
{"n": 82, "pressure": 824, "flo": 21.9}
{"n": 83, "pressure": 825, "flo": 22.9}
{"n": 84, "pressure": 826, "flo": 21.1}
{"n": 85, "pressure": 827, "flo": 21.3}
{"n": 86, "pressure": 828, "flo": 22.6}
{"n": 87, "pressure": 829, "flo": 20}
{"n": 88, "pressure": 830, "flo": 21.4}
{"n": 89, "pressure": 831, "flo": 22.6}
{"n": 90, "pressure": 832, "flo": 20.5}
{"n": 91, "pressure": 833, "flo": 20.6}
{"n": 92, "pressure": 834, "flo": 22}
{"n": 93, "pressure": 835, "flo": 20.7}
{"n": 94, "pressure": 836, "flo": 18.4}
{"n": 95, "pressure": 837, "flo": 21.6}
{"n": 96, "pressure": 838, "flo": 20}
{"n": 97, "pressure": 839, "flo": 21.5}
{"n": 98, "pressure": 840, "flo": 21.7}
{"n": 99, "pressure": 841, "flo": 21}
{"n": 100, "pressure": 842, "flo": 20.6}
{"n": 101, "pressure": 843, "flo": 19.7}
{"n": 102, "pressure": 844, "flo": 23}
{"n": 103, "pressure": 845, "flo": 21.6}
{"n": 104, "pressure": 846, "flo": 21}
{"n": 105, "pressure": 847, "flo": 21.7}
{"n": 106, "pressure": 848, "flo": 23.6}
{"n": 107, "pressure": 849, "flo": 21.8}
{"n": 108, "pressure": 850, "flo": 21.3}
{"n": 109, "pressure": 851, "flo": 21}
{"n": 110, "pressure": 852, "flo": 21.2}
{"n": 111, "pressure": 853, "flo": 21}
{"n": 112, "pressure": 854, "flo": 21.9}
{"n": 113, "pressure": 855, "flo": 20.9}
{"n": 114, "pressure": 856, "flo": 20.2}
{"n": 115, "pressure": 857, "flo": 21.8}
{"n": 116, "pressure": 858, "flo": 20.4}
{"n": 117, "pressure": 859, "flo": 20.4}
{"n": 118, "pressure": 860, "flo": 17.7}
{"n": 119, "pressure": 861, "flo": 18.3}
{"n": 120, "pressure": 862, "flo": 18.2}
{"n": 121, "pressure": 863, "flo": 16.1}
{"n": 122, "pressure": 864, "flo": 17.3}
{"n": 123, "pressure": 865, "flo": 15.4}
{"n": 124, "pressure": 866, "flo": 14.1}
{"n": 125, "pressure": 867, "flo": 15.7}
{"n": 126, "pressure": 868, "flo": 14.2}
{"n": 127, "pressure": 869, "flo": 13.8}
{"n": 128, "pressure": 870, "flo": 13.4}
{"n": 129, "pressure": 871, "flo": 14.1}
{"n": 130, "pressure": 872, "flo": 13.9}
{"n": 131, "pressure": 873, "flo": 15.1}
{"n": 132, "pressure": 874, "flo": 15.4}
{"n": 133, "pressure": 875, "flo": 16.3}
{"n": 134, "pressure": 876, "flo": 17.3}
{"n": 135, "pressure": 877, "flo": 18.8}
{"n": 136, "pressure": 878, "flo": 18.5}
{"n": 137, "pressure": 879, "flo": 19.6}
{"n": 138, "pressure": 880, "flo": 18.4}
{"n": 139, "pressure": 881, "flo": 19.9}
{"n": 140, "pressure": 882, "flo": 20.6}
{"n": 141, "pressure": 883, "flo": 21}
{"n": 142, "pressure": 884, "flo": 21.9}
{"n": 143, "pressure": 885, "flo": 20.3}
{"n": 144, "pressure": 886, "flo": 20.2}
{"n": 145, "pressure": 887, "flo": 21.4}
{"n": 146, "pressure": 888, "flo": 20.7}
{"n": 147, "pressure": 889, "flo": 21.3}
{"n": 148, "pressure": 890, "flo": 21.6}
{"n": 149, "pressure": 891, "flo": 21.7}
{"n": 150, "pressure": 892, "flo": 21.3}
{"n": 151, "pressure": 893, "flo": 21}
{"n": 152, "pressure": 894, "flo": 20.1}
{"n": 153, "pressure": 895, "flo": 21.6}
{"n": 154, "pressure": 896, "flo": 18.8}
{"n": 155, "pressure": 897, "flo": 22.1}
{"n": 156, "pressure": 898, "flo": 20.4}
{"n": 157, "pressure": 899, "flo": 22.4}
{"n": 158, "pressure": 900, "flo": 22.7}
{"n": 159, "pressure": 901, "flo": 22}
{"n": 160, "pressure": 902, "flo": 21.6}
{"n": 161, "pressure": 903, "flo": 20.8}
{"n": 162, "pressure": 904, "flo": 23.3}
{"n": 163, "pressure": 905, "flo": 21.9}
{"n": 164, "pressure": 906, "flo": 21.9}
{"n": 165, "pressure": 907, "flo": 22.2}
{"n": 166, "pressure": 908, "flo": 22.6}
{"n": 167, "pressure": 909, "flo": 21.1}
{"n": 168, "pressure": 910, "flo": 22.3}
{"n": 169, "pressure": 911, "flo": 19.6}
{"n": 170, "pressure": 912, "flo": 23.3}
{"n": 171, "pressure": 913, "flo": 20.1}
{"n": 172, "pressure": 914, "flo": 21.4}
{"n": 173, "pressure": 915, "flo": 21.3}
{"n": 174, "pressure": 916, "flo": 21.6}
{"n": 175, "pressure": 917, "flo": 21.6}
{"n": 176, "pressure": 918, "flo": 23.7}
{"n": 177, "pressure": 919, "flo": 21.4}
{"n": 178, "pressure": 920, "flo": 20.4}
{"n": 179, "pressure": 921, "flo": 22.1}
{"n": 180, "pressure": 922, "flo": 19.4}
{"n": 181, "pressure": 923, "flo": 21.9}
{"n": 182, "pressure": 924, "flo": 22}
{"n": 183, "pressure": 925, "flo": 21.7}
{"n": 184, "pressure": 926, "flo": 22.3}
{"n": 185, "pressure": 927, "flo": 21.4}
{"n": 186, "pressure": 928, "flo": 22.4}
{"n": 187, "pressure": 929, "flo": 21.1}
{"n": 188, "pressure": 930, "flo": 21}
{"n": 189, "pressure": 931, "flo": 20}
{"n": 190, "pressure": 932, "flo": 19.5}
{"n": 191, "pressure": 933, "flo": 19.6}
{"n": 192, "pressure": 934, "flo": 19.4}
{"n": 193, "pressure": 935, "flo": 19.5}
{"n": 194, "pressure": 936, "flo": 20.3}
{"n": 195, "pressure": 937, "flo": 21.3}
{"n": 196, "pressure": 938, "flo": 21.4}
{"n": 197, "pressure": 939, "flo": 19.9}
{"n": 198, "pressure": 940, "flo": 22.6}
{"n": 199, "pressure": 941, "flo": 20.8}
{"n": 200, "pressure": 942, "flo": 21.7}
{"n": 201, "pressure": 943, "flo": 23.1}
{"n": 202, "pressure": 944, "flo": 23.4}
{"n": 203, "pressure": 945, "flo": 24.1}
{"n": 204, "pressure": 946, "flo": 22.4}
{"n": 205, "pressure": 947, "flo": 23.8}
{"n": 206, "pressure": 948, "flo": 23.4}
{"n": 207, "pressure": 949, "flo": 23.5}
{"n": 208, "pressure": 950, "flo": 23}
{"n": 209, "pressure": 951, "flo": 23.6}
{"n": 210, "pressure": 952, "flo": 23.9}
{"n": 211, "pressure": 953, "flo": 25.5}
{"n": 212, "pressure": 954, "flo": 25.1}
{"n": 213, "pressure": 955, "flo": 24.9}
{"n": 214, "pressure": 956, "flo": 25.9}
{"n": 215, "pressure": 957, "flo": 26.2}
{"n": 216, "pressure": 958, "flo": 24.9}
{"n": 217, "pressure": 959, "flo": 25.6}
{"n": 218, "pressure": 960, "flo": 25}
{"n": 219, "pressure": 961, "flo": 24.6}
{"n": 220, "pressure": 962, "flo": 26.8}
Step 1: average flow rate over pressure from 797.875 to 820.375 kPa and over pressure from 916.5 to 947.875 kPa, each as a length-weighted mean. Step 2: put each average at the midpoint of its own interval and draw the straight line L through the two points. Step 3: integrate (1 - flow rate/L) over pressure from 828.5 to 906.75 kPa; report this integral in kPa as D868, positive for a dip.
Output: 5.5 kPa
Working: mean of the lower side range 21.3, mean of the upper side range 21.5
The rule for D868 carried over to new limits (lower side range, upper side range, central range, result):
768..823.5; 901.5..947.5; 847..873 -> 4.0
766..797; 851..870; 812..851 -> -3.7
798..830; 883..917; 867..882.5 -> 3.5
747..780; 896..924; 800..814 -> 0.8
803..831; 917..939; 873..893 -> 1.4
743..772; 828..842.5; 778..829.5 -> -0.2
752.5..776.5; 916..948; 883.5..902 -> 0.4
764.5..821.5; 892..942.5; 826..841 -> 0.4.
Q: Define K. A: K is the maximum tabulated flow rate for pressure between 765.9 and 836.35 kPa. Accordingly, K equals 23.9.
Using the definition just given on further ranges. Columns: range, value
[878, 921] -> 23.7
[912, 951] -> 24.1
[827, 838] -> 22.6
